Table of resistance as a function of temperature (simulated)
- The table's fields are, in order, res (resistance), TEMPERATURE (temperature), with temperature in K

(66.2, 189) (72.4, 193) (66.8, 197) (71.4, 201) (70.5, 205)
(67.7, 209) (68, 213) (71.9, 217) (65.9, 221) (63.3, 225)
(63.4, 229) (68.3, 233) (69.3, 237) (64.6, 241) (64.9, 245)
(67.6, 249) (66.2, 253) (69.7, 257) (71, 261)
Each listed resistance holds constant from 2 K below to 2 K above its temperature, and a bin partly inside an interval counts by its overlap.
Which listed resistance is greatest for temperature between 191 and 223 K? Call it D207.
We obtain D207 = 72.4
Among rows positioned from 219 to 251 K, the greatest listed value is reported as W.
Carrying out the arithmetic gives 69.3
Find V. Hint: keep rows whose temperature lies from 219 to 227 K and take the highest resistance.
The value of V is 65.9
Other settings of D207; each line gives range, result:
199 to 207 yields 71.4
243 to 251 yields 67.6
